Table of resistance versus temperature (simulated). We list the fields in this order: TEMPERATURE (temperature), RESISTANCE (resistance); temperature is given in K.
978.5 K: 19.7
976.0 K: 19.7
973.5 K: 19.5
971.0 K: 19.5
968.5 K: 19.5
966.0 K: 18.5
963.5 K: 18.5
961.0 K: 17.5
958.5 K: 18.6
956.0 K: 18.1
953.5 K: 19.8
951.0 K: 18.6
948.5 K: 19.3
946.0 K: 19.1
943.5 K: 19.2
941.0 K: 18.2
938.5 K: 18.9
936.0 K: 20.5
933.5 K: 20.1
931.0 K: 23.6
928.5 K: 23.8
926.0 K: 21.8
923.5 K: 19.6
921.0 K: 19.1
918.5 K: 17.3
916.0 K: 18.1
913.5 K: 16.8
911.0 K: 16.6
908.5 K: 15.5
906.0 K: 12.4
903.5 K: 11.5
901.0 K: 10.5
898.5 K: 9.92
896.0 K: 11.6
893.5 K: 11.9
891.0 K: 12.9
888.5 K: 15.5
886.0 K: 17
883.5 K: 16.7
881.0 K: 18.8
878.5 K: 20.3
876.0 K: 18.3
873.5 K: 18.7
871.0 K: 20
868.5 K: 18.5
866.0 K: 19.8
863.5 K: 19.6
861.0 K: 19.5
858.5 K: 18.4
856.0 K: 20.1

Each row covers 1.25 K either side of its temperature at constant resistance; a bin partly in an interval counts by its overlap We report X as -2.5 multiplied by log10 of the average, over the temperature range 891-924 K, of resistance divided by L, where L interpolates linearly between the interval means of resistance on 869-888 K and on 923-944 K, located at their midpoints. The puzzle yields 0.33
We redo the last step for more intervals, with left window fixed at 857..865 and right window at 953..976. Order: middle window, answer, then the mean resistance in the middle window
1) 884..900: 0.40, 13.3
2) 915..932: -0.08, 20.5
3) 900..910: 0.45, 12.6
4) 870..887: 0.04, 18.5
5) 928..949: -0.07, 20.2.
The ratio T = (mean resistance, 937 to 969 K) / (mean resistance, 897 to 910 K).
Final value 1.56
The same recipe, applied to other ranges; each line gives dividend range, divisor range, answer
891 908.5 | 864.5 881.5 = 0.61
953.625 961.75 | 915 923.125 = 1.00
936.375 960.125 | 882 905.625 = 1.44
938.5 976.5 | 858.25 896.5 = 1.08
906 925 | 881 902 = 1.27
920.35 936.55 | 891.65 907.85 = 1.85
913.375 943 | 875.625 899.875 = 1.31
